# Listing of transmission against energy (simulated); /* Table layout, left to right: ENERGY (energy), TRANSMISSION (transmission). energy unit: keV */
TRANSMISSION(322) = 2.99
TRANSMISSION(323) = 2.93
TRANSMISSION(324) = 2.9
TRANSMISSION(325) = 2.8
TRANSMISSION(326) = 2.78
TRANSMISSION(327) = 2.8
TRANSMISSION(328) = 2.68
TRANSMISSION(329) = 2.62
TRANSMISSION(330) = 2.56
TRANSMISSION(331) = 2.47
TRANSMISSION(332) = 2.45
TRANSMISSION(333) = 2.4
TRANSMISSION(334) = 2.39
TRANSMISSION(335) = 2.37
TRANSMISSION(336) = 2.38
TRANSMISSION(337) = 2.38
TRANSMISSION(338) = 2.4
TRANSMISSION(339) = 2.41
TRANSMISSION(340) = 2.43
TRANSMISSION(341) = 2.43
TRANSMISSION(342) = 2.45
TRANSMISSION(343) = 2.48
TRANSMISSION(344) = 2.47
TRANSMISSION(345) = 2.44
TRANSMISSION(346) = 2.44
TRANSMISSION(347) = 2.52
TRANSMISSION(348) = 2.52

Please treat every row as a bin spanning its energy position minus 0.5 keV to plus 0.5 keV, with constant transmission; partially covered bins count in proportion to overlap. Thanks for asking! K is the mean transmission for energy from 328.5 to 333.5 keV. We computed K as 2.5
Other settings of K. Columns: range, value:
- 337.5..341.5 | 2.42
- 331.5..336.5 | 2.4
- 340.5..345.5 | 2.45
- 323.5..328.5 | 2.79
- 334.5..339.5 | 2.39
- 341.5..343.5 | 2.46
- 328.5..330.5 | 2.59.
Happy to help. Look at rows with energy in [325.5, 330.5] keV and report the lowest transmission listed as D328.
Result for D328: 2.56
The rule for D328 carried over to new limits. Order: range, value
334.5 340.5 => 2.37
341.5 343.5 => 2.45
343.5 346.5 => 2.44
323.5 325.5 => 2.8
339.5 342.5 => 2.43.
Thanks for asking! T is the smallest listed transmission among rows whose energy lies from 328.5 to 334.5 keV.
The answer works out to 2.39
